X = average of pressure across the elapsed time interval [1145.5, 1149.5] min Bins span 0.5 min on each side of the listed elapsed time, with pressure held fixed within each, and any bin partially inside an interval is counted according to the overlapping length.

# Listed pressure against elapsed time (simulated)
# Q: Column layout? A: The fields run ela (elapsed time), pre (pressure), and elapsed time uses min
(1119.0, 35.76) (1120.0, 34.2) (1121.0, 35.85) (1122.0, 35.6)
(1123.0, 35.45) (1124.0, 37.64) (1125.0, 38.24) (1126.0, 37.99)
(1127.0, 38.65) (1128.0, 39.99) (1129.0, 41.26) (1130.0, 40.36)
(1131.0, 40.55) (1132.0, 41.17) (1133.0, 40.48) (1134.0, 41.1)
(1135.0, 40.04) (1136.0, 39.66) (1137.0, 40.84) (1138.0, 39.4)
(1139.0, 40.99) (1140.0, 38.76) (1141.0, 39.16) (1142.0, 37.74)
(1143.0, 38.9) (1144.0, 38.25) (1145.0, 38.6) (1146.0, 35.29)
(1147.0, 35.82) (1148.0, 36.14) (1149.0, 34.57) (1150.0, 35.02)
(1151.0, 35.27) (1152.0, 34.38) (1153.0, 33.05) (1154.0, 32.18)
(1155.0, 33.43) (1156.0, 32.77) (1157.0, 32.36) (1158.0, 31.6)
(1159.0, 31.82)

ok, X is 35.5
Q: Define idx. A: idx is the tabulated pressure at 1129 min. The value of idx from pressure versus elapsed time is 41.26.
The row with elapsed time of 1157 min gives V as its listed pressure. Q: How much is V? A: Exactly 32.36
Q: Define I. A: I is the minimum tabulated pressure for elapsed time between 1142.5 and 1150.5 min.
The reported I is 34.57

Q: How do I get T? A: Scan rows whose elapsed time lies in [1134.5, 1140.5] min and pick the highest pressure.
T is 40.99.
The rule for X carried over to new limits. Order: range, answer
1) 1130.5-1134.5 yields 40.8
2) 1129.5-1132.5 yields 40.7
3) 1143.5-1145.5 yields 38.4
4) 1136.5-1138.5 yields 40.1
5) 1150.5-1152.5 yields 34.8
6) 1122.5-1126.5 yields 37.3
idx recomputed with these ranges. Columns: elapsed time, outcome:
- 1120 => 34.2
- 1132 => 41.17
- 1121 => 35.85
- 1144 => 38.25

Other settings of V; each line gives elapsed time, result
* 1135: 40.04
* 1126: 37.99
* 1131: 40.55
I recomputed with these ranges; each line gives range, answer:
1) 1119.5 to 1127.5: 34.2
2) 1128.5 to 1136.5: 39.66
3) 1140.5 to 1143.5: 37.74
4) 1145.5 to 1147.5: 35.29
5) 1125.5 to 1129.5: 37.99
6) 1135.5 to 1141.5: 38.76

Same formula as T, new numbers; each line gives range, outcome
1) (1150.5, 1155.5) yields 35.27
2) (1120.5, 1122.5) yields 35.85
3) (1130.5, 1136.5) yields 41.17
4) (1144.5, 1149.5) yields 38.6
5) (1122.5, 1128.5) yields 39.99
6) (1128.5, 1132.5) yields 41.26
